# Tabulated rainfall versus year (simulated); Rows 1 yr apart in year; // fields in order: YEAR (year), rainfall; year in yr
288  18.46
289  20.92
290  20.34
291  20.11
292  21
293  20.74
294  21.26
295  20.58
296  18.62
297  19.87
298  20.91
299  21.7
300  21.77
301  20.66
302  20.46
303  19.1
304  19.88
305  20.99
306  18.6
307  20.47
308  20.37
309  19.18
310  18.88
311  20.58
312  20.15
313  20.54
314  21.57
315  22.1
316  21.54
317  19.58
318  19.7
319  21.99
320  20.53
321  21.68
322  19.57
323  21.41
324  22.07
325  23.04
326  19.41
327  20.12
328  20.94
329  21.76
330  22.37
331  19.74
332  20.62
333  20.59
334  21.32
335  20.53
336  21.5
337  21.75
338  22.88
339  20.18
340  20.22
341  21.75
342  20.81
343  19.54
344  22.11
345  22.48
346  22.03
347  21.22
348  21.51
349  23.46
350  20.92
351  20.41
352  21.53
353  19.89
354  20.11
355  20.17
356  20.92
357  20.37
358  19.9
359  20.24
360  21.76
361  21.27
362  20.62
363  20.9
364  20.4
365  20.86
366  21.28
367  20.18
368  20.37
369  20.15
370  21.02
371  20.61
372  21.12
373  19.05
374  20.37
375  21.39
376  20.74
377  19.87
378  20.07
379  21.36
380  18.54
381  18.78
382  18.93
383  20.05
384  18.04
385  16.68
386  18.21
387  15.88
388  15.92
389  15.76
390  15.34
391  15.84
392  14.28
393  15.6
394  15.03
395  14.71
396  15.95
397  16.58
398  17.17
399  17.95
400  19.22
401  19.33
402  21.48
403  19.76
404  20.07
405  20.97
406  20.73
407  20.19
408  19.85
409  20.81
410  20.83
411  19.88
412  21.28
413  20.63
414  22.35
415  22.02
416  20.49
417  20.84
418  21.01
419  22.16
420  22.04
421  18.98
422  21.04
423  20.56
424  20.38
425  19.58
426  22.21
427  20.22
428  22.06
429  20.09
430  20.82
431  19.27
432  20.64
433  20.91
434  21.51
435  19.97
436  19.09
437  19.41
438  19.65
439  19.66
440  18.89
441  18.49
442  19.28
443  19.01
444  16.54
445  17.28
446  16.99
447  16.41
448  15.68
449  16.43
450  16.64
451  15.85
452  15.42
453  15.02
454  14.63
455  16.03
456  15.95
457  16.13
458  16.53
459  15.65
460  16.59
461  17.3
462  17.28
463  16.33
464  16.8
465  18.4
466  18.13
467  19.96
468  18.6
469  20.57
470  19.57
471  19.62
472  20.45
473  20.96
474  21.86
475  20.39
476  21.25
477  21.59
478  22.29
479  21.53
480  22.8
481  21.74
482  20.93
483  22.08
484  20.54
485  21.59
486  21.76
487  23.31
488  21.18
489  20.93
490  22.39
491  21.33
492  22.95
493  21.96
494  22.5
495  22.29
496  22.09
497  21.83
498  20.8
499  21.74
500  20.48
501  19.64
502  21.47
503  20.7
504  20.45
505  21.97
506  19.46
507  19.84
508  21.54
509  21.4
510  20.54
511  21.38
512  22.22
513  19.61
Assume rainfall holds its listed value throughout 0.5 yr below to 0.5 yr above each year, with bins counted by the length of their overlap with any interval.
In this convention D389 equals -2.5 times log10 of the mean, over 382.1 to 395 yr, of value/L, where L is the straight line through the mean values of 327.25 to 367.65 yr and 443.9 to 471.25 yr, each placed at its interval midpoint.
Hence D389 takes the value 0.19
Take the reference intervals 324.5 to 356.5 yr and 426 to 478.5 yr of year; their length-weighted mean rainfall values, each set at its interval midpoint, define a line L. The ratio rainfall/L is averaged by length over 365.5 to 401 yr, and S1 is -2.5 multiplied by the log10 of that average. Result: 0.10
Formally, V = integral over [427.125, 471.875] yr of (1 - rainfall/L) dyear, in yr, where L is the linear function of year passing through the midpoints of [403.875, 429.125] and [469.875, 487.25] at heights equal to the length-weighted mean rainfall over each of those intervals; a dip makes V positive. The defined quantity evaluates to 6.4 yr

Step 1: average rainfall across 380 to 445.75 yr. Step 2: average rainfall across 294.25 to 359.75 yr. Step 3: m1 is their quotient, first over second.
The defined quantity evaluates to 0.9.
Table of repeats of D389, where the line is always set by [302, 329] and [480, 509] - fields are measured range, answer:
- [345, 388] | 0.030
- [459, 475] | 0.137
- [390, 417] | 0.112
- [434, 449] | 0.155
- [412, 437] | 0.017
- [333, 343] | -0.022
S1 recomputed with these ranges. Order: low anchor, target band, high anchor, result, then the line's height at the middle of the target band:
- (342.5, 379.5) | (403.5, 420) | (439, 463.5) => -0.132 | 18.5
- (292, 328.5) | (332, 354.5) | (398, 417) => -0.036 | 20.5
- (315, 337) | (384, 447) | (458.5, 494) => 0.079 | 20.6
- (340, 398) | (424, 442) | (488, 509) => 0.015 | 20.4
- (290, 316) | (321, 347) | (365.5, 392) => -0.071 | 19.8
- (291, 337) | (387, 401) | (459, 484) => 0.240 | 20.2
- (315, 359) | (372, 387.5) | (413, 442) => 0.082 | 20.8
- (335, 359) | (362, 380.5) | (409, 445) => 0.020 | 20.8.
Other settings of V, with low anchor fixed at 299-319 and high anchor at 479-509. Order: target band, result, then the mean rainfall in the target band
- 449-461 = 2.99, 15.9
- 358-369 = 0.00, 20.7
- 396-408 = 0.95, 19.3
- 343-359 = -0.33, 21.1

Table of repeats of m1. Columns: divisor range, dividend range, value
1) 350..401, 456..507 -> 1.07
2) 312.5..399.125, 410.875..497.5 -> 0.99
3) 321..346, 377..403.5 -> 0.83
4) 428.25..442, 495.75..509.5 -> 1.05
